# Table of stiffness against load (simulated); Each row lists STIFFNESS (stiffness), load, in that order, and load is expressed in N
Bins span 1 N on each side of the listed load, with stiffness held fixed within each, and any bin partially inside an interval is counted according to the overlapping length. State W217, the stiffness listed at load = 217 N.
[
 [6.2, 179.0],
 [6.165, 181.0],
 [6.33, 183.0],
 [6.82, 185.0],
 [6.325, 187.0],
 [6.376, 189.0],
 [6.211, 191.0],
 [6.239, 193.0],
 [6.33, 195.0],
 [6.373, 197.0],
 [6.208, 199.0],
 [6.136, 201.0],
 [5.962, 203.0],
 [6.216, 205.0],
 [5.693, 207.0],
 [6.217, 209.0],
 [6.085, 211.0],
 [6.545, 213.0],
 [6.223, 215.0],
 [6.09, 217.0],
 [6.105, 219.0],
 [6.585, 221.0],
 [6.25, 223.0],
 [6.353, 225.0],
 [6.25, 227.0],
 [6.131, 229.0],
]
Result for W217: 6.09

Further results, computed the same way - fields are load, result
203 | 5.962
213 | 6.545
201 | 6.136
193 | 6.239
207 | 5.693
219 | 6.105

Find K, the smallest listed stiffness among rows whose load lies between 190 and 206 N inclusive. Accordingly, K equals 5.962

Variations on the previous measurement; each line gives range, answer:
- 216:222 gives 6.09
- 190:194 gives 6.211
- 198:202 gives 6.136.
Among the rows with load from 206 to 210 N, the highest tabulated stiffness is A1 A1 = 6.217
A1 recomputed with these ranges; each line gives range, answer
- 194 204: 6.373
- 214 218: 6.223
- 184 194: 6.82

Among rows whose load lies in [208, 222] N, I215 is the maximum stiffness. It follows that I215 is 6.585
